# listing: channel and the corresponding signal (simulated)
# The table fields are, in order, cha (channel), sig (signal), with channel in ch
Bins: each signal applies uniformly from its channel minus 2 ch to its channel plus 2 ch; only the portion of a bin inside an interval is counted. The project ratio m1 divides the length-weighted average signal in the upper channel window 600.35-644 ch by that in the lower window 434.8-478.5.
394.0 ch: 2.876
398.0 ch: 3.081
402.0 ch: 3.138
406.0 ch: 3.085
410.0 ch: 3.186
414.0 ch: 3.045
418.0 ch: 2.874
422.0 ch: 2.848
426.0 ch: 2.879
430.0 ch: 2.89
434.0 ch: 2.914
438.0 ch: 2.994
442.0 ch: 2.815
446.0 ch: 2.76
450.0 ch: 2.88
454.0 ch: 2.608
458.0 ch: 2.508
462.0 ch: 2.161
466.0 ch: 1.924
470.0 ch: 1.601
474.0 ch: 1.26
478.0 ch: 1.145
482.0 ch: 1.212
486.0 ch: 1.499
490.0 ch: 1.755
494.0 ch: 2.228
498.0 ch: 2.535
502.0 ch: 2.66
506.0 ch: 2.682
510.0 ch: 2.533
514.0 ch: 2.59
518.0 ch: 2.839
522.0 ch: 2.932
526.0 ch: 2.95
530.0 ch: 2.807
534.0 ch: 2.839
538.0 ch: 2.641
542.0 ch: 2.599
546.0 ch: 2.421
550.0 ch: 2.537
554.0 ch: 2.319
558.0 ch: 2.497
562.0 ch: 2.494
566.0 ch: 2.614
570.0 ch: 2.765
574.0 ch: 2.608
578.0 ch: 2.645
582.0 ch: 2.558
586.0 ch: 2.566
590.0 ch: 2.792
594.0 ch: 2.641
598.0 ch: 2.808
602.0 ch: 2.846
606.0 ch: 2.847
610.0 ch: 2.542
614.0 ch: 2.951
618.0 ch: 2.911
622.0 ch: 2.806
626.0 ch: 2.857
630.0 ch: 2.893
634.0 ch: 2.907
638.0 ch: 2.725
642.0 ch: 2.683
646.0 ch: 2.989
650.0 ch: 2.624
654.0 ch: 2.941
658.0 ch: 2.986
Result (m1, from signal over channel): 1.23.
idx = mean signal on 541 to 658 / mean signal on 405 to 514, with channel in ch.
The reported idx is 1.12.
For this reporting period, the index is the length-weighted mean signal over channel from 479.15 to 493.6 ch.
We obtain 1.55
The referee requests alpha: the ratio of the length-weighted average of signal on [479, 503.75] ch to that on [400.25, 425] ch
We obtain 0.6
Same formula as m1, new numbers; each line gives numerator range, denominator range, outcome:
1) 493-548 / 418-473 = 1.03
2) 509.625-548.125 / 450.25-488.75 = 1.50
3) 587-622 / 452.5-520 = 1.33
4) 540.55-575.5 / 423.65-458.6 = 0.90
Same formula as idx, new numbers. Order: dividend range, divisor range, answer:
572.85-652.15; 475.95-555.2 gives 1.16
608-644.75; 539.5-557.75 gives 1.14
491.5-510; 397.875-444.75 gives 0.84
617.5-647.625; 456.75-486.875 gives 1.72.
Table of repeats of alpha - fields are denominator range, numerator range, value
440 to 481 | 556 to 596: 1.22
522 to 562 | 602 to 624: 1.07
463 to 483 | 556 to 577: 1.76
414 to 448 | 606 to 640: 0.98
